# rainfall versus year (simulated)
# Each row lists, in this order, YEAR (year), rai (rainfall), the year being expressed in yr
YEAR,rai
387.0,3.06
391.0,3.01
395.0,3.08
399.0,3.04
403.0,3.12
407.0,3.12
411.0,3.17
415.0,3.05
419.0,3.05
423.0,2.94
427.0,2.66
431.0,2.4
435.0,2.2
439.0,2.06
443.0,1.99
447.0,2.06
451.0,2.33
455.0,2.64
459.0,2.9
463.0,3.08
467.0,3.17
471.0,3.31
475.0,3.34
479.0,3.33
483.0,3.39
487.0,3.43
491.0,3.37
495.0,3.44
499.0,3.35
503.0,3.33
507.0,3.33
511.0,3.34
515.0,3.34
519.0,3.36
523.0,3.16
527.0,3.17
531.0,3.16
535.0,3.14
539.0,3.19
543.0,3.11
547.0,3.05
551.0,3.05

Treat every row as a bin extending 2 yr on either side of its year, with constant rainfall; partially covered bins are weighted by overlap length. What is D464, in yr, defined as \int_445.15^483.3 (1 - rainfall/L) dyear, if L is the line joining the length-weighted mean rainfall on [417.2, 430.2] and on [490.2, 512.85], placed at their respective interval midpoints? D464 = 2.19 yr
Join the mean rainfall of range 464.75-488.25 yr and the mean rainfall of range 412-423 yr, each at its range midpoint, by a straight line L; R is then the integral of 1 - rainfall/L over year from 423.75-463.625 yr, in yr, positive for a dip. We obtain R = 9.3 yr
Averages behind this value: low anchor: 3.04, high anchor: 3.32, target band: 2.43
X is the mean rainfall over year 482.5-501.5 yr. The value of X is 3.39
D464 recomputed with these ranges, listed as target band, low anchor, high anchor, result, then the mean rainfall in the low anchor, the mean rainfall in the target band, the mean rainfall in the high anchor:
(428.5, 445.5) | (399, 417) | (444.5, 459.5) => 3.11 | 3.11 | 2.17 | 2.42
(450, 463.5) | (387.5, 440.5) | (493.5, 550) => 1.25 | 2.85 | 2.73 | 3.24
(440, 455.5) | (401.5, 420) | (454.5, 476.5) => 4.47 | 3.1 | 2.21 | 3.1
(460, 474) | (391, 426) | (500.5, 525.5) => 0.09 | 3.06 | 3.18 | 3.31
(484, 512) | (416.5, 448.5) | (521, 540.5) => -4.34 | 2.44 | 3.37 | 3.16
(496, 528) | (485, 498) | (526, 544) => -0.16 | 3.41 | 3.31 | 3.16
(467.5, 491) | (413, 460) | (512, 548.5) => -4.37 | 2.52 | 3.35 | 3.19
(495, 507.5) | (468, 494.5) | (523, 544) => -0.28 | 3.36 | 3.35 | 3.16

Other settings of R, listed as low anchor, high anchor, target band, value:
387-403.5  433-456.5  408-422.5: -2.0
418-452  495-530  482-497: -1.9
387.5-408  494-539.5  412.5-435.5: 2.6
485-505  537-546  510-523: -0.2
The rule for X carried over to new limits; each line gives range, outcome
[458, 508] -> 3.3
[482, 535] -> 3.31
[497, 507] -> 3.34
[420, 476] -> 2.64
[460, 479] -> 3.22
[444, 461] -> 2.45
